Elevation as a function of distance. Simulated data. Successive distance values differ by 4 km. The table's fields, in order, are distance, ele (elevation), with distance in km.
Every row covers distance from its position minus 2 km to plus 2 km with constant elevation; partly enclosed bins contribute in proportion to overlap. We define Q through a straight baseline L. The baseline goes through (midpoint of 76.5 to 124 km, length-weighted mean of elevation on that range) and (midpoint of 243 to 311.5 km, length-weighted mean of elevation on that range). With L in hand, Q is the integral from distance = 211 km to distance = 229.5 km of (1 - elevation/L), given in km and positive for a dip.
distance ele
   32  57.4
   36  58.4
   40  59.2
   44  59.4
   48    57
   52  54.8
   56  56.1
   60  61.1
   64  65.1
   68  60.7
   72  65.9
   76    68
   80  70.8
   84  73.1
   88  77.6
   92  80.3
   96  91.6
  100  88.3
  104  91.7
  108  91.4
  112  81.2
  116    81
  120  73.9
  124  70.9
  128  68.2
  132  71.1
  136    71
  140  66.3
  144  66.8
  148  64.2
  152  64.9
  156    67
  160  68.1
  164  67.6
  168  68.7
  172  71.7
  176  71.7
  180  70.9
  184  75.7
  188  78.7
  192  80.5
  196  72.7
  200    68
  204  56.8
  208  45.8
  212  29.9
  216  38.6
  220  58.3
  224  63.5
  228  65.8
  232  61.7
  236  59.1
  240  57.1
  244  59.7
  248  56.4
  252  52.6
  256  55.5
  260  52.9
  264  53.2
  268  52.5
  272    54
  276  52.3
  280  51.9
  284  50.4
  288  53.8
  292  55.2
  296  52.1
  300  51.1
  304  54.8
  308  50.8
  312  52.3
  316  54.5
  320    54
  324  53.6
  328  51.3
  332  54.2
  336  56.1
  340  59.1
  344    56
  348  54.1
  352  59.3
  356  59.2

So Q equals 3.0 km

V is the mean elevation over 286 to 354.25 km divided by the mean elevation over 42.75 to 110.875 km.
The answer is 0.8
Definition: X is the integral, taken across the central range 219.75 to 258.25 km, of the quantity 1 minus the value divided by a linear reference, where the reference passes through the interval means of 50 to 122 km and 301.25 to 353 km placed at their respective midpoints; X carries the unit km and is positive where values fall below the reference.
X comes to 1.7 km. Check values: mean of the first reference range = 74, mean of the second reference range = 54.5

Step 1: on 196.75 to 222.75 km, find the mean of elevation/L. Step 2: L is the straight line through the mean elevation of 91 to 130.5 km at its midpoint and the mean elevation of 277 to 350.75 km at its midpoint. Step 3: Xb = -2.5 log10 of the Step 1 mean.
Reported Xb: 0.31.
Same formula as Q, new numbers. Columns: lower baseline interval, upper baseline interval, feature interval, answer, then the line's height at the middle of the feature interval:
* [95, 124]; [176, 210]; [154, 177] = 1.51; 73.9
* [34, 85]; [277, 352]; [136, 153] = -1.99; 59.3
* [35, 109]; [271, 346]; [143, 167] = -0.89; 64.2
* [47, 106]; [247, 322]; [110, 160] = -3.32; 66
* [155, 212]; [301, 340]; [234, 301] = 5.58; 59.1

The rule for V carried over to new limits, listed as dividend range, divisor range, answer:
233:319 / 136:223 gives 0.84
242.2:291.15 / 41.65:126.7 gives 0.74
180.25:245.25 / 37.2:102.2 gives 0.90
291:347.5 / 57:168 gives 0.74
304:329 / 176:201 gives 0.71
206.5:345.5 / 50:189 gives 0.75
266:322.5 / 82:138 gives 0.67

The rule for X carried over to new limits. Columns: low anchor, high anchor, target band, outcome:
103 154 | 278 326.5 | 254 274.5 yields 1.36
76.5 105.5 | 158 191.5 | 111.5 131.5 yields 0.90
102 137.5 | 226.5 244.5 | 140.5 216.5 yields 4.48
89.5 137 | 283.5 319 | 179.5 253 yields 5.47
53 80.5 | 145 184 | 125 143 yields -0.58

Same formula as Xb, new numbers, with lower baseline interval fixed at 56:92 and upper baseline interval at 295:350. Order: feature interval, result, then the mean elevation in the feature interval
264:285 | 0.083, 52.4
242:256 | 0.036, 56.1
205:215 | 0.449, 39.8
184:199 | -0.241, 76.5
